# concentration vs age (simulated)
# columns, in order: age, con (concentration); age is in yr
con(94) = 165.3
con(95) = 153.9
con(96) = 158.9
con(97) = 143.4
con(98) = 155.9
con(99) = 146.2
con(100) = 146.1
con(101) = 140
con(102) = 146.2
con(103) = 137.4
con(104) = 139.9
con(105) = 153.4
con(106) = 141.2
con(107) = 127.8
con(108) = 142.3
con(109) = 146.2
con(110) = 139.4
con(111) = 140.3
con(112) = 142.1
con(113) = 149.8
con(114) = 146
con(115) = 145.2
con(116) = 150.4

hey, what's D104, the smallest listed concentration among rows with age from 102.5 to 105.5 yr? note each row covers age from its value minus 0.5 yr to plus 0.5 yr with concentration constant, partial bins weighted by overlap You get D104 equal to 137.4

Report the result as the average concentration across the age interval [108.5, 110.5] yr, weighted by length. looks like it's 143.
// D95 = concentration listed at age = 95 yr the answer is 153.9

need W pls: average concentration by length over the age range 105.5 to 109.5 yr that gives 139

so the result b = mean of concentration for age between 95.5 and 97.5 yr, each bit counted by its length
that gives 151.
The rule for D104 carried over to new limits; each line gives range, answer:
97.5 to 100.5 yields 146.1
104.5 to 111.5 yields 127.8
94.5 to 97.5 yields 143.4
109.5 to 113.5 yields 139.4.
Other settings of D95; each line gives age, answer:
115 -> 145.2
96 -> 158.9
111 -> 140.3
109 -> 146.2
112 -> 142.1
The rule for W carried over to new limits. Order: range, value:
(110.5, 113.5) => 144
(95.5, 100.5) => 150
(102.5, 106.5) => 143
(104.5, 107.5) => 141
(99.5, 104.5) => 142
